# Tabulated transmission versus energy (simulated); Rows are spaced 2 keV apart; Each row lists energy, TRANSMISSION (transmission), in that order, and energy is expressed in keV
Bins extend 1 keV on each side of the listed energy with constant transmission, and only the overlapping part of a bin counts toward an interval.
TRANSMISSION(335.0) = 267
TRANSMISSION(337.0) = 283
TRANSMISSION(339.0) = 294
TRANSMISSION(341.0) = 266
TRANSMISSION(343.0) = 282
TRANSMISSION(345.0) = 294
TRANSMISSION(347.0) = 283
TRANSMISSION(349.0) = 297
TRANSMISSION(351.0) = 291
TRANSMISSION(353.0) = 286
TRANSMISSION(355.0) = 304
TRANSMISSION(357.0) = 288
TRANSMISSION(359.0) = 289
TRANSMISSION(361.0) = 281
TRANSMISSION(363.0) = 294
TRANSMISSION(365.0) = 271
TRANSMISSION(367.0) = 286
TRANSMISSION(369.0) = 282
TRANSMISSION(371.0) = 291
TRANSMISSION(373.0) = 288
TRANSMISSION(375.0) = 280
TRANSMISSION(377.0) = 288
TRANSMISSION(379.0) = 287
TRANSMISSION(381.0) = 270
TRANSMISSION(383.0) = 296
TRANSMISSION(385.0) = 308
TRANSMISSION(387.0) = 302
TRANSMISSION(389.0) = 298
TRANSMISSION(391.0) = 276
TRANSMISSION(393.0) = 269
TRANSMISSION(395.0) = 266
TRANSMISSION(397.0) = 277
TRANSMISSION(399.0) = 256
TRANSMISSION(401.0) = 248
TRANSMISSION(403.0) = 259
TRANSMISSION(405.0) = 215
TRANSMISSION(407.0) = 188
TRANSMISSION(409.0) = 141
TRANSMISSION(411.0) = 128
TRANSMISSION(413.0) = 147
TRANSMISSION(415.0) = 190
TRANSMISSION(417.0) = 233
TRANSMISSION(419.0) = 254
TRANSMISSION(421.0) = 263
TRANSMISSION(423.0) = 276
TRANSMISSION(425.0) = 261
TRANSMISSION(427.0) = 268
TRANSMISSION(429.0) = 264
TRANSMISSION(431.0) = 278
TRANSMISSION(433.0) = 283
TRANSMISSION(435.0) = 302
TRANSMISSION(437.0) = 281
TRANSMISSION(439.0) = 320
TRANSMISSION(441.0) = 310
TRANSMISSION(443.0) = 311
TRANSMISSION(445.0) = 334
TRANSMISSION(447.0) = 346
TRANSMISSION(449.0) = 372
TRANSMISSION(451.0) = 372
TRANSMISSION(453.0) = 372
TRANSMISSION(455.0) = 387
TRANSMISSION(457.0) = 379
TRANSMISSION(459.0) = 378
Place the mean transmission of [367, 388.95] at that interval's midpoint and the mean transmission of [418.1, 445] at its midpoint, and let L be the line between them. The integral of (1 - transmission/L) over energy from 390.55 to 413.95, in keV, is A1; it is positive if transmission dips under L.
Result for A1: 5.4 keV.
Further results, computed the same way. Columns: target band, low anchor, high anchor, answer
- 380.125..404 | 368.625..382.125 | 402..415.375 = -4.7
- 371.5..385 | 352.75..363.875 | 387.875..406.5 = -0.6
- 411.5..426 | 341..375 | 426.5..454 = 3.8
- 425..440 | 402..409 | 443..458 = 0.9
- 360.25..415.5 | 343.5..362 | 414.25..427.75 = 2.8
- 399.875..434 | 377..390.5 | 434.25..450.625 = 9.0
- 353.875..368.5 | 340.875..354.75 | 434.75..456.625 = 0.4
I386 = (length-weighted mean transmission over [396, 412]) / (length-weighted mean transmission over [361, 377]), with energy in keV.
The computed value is 0.75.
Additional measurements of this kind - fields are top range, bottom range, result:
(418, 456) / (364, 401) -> 1.09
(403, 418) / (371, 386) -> 0.63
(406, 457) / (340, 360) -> 0.96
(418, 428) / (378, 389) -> 0.90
